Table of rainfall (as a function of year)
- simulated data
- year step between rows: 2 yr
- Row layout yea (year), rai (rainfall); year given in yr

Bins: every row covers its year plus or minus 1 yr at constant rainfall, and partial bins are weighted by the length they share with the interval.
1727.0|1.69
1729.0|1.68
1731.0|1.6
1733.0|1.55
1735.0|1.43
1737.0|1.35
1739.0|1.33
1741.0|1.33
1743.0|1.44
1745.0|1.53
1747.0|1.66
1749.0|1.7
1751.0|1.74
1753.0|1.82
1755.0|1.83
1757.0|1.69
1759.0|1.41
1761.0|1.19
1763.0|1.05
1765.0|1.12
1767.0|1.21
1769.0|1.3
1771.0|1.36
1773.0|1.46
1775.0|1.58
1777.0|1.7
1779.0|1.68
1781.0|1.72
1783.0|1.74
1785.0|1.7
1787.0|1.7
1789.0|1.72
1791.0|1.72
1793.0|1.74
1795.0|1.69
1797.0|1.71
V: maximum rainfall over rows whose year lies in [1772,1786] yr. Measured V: 1.74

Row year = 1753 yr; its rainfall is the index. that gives 1.82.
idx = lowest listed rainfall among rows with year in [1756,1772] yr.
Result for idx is 1.05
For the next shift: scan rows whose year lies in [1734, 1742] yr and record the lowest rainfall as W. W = 1.33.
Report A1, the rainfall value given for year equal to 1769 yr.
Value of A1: 1.3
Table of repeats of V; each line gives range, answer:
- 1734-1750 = 1.7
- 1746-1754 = 1.82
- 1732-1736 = 1.55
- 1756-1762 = 1.69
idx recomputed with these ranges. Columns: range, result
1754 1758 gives 1.69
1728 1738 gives 1.35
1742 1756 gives 1.44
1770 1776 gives 1.36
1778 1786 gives 1.68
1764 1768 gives 1.12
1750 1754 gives 1.74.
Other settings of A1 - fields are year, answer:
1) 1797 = 1.71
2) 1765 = 1.12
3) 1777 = 1.7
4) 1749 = 1.7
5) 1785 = 1.7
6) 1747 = 1.66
